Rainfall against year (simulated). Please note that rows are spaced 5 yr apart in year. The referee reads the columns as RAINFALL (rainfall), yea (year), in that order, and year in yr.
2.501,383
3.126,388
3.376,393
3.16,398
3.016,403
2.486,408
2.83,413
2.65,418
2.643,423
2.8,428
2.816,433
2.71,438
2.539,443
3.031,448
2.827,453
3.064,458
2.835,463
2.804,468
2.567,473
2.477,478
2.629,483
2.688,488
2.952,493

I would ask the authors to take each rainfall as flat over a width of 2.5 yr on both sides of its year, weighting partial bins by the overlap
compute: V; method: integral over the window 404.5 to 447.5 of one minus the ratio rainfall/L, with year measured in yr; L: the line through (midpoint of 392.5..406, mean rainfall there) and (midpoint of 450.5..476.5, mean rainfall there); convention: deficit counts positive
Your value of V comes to 4.1 yr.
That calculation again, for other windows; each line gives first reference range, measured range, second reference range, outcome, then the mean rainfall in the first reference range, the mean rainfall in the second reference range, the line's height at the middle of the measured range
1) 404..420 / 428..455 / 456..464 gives 0.68 yr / 2.69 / 2.96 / 2.86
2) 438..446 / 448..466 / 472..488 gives -2.19 yr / 2.62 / 2.58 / 2.61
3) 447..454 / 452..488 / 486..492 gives 1.34 yr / 2.93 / 2.75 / 2.84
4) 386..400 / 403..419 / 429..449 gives 1.74 yr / 3.23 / 2.76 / 3.04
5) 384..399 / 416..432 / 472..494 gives 1.42 yr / 3.15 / 2.65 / 2.98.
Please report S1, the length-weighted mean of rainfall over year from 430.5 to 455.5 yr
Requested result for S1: 2.78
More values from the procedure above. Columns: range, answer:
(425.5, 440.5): 2.78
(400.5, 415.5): 2.78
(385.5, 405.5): 3.17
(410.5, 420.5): 2.74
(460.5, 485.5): 2.66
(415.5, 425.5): 2.65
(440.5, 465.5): 2.86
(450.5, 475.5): 2.82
